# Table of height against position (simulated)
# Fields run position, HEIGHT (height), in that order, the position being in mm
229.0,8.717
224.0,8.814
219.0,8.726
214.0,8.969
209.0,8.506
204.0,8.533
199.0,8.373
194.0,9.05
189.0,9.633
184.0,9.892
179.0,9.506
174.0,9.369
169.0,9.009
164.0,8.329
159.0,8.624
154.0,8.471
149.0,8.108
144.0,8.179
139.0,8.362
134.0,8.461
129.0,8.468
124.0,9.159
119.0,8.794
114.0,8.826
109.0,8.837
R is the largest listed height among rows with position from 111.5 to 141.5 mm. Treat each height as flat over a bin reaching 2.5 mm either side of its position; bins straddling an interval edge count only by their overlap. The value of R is 9.159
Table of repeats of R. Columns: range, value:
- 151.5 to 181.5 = 9.506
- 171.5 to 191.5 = 9.892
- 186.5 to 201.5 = 9.633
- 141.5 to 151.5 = 8.179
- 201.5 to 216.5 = 8.969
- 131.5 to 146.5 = 8.461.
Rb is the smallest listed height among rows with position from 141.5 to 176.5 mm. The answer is 8.108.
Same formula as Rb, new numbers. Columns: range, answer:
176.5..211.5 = 8.373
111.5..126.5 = 8.794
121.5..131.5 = 8.468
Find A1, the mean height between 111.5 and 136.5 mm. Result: 8.74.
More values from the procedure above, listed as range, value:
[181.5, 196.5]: 9.53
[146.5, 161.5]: 8.4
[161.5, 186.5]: 9.22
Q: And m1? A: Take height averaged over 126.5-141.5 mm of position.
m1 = 8.43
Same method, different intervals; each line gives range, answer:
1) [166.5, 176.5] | 9.19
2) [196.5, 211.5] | 8.47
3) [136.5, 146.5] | 8.27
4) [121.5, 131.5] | 8.81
